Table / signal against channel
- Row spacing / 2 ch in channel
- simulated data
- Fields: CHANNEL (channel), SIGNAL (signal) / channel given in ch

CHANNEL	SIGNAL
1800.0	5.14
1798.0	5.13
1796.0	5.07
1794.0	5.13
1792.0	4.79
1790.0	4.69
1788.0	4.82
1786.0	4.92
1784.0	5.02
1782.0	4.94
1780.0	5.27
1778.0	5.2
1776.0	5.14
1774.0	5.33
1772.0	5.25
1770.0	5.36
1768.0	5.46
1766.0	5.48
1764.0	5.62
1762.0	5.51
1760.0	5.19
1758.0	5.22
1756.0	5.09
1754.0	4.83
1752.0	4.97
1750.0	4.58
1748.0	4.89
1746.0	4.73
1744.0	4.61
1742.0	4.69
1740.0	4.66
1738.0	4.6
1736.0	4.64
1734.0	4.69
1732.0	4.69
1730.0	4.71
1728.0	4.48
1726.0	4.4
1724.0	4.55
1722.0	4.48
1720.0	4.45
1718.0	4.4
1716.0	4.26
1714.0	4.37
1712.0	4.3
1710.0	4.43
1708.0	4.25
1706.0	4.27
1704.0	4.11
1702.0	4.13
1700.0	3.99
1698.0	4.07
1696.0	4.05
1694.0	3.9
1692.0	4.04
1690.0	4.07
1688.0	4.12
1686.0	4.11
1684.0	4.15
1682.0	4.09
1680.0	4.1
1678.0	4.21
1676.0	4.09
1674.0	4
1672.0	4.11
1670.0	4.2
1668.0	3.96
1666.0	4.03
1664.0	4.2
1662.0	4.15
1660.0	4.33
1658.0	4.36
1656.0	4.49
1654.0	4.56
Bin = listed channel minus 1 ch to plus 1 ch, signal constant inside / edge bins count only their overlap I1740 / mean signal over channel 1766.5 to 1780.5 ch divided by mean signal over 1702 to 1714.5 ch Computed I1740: 1.24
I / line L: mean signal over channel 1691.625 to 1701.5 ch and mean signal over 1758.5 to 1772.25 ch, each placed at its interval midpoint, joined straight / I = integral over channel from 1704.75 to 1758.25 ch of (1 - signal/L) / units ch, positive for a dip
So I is 1.4 ch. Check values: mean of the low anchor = 4.01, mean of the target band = 4.59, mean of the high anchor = 5.41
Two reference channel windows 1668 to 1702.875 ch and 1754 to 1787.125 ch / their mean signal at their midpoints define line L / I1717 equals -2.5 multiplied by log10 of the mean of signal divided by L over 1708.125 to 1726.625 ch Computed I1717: 0.028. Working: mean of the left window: 4.08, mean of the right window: 5.24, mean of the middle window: 4.4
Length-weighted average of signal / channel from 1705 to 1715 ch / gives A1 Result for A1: 4.32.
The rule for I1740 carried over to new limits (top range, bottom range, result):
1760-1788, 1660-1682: 1.28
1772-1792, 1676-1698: 1.23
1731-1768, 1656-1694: 1.20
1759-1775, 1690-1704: 1.34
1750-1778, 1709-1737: 1.17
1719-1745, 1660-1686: 1.11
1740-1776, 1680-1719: 1.22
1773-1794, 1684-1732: 1.18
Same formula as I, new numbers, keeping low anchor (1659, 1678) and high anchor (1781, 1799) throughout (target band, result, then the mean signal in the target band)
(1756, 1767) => -1.4 ch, 5.38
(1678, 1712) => 1.4 ch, 4.13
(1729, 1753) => -0.5 ch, 4.71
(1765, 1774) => -1.1 ch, 5.38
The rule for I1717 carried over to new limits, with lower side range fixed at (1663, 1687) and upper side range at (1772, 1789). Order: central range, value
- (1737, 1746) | 0.02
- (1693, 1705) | 0.07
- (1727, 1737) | 0.00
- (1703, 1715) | 0.03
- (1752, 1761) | -0.04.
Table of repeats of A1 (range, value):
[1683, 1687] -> 4.13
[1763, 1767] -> 5.55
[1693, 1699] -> 4.01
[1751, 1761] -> 5.06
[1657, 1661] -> 4.35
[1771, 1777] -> 5.24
